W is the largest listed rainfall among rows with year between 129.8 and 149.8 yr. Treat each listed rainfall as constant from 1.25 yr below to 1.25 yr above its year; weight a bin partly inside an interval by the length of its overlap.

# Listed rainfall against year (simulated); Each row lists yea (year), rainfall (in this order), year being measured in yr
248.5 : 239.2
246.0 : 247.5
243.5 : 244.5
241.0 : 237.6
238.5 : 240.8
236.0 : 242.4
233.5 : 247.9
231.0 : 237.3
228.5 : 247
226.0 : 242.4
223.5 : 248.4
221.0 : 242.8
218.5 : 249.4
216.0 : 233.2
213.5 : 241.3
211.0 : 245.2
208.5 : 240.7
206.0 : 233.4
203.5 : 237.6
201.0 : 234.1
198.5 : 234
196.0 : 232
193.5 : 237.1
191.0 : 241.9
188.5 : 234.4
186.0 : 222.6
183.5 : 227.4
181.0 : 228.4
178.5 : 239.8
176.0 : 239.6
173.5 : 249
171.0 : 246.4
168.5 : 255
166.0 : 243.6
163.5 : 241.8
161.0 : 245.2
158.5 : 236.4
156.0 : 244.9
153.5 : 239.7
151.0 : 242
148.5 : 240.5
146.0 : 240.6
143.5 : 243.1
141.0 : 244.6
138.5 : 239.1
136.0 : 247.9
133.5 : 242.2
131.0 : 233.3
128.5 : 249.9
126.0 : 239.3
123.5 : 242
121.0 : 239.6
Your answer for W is 247.9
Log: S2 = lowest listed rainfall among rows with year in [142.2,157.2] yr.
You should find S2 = 239.7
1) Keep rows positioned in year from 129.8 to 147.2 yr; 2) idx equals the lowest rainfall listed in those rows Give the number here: 233.3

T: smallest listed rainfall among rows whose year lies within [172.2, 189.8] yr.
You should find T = 222.6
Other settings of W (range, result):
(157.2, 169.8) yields 255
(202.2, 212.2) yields 245.2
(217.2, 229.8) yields 249.4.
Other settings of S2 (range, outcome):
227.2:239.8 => 237.3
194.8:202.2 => 232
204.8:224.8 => 233.2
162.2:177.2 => 239.6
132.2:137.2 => 242.2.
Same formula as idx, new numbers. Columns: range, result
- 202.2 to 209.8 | 233.4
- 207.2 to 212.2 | 240.7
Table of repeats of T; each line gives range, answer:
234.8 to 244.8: 237.6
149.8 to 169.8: 236.4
